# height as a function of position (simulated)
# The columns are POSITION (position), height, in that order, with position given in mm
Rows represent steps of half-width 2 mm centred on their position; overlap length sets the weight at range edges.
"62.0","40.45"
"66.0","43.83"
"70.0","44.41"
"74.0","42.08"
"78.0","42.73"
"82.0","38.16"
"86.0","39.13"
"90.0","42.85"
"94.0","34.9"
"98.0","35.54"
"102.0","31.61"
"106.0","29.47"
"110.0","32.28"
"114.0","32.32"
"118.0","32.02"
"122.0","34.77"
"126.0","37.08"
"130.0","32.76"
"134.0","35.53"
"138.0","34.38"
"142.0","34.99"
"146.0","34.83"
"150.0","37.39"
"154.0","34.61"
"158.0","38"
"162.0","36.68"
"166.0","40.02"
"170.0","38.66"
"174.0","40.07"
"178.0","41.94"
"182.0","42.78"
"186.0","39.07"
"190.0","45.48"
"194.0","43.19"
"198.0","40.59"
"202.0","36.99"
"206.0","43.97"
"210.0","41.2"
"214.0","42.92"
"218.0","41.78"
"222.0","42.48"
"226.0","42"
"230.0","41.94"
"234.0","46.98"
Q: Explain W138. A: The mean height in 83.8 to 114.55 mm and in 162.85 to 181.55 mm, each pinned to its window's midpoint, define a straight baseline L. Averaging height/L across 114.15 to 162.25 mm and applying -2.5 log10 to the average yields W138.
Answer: 0.08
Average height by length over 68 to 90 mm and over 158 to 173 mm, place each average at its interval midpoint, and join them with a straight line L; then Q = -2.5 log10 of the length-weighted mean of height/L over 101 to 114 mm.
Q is 0.280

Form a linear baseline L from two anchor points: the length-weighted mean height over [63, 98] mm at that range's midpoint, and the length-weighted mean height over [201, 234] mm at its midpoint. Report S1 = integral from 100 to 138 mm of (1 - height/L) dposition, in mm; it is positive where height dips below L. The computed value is 7.3 mm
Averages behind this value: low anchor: 40.7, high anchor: 42.1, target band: 33.2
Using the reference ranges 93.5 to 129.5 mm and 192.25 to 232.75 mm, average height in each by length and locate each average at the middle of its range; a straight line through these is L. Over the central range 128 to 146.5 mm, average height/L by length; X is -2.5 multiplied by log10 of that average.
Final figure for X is 0.030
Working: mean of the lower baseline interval 33.2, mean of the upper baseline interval 41.8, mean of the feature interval 34.5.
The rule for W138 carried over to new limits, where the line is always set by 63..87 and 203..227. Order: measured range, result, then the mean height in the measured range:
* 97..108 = 0.29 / 31.9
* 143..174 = 0.13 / 37.3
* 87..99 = 0.10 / 38.1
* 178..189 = 0.01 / 41.5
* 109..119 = 0.29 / 32.2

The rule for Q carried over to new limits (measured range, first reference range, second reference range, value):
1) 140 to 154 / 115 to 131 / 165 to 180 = 0.04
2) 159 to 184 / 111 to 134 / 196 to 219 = -0.05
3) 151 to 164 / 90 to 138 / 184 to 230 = 0.03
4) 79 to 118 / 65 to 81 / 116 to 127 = 0.10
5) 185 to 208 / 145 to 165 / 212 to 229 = -0.04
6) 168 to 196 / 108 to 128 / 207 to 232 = -0.07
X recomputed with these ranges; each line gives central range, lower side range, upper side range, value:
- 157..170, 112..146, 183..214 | -0.01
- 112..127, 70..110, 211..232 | 0.14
